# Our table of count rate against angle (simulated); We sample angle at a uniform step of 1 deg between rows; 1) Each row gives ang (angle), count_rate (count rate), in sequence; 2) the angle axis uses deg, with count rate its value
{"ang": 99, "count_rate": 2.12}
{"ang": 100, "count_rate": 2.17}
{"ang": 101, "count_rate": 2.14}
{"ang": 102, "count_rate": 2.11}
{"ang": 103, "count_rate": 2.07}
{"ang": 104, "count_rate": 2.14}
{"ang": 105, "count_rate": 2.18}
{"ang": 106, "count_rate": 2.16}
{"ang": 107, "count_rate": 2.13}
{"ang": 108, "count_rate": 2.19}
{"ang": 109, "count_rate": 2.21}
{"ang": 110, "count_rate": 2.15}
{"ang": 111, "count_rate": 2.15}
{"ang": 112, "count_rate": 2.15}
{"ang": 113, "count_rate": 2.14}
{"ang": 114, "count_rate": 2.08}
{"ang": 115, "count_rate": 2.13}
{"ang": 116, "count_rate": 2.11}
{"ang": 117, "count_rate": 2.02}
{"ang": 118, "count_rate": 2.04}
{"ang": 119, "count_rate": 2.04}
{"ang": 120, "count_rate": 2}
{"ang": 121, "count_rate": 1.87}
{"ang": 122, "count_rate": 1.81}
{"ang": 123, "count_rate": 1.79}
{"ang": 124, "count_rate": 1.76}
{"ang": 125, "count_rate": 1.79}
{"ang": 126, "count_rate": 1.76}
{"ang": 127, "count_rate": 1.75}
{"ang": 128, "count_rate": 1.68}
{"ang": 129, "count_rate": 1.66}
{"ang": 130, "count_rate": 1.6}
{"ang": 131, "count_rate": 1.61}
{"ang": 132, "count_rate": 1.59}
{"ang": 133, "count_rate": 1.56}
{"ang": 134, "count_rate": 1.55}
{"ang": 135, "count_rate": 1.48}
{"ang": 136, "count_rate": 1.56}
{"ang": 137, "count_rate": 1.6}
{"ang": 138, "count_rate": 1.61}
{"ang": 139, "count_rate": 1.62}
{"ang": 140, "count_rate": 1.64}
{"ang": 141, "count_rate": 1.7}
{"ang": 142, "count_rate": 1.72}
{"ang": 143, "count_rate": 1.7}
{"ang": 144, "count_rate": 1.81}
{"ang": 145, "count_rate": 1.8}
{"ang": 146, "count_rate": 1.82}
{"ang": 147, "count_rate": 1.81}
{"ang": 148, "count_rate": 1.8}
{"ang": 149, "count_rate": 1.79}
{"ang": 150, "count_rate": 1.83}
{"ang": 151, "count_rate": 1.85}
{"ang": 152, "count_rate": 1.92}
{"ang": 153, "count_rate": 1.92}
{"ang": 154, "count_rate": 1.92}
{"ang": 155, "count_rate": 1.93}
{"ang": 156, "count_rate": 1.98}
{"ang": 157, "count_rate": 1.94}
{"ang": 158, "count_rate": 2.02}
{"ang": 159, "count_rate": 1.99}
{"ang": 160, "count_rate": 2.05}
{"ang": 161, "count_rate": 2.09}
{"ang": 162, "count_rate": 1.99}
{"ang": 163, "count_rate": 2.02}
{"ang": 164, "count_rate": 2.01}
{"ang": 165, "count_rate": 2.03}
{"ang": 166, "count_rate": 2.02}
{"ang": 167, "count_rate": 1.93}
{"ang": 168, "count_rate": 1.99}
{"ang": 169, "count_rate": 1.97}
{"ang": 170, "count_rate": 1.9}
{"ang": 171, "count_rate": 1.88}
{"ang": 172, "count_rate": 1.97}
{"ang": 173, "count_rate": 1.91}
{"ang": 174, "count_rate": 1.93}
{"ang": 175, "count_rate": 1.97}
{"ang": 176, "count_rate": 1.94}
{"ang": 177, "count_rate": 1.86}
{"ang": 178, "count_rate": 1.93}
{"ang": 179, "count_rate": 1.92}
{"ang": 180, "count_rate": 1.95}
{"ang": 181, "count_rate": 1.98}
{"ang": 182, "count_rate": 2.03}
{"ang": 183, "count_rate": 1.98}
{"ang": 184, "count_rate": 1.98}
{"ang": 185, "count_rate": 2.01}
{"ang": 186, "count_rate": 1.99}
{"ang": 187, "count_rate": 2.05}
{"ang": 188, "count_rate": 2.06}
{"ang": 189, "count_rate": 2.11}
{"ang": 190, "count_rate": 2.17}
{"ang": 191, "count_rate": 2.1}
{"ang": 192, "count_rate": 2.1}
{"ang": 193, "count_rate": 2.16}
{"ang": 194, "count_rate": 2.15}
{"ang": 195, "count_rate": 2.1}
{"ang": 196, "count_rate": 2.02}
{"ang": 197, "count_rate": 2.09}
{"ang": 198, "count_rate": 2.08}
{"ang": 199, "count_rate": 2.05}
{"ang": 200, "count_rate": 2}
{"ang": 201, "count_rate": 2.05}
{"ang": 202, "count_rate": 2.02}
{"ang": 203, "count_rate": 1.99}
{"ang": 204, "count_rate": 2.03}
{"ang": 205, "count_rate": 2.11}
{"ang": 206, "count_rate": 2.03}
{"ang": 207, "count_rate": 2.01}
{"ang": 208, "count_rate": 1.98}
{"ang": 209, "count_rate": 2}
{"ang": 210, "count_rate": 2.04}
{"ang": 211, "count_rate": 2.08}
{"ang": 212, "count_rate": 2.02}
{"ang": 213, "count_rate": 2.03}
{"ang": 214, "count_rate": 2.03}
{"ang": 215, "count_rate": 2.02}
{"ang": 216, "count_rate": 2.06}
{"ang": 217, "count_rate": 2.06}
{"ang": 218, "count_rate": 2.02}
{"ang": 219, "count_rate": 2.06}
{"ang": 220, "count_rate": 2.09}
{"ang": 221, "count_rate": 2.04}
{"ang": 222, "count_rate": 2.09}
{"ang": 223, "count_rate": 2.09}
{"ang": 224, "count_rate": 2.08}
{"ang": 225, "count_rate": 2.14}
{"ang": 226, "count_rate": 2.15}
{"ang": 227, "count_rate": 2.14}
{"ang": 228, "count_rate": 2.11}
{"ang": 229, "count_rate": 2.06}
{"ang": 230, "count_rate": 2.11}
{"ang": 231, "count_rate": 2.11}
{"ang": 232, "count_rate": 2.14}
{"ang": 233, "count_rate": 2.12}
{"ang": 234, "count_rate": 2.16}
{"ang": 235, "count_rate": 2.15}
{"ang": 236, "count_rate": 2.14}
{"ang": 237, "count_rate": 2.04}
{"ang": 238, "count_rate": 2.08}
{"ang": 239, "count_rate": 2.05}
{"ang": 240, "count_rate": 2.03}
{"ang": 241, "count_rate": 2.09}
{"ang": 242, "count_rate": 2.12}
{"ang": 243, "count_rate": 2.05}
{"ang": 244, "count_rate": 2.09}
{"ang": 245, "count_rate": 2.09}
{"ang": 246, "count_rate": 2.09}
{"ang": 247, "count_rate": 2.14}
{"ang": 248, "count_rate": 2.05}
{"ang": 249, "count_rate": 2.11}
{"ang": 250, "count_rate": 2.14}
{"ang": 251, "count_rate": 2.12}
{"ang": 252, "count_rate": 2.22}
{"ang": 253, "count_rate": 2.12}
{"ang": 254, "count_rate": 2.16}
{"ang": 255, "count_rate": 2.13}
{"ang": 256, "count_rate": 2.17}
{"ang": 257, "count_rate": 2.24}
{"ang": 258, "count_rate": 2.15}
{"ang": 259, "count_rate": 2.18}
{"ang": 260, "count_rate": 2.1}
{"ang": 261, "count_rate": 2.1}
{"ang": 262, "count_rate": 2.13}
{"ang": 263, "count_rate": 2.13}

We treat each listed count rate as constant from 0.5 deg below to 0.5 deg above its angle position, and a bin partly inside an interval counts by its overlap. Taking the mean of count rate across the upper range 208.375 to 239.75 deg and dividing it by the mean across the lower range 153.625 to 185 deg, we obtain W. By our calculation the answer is 1.06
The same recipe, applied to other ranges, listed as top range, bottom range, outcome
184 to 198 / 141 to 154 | 1.15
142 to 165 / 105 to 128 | 0.95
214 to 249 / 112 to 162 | 1.14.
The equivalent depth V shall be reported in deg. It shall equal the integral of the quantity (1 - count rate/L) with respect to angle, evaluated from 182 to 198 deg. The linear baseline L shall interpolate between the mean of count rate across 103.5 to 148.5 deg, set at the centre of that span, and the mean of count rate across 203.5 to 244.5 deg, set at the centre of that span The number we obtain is -0.6 deg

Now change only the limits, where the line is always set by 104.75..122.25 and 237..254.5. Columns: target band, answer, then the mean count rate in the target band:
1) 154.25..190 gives 1.9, 1.98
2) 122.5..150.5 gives 5.3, 1.69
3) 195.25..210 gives 0.4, 2.03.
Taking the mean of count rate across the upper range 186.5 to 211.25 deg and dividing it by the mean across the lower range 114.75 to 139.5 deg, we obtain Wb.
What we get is 1.2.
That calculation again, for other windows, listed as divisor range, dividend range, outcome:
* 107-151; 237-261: 1.16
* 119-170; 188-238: 1.14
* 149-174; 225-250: 1.07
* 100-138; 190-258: 1.09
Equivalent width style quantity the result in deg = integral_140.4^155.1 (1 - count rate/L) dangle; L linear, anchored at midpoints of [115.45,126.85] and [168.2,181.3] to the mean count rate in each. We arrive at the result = 0.8 deg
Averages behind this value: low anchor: 1.9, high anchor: 1.93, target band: 1.82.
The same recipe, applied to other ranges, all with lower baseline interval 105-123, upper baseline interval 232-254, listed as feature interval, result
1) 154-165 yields 0.5 deg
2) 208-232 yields 0.4 deg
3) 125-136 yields 2.4 deg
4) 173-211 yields 1.3 deg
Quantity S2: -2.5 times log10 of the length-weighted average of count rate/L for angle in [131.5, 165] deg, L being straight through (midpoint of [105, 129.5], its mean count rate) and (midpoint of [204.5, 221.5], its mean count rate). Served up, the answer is 0.11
